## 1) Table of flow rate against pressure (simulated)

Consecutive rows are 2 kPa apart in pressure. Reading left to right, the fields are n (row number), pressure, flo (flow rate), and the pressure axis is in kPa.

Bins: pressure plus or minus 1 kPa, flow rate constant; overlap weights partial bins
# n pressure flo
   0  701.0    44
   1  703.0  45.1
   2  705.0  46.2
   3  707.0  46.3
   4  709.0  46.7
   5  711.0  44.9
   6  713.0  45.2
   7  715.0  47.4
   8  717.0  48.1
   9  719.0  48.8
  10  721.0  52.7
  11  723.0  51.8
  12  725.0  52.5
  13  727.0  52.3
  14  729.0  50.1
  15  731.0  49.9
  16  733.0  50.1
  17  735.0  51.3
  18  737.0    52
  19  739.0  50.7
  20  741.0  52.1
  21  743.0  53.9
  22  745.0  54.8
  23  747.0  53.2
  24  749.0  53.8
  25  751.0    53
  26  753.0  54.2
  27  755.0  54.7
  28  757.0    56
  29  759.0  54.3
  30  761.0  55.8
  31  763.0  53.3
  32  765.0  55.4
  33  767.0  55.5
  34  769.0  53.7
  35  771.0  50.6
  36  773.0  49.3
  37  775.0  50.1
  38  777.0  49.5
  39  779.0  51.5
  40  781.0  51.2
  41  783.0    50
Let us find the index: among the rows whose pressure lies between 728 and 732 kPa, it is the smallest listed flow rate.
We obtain 49.9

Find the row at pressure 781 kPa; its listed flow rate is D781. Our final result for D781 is 51.2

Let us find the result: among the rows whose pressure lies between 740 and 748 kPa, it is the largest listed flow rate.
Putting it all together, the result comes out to 54.8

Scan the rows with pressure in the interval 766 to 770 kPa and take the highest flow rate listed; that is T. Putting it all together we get 55.5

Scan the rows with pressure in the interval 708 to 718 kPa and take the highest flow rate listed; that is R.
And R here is 48.1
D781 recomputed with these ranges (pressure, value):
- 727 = 52.3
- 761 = 55.8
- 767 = 55.5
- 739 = 50.7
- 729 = 50.1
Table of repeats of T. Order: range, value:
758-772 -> 55.8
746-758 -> 56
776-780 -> 51.5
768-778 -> 53.7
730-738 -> 52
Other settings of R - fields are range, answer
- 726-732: 52.3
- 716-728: 52.7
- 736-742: 52.1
